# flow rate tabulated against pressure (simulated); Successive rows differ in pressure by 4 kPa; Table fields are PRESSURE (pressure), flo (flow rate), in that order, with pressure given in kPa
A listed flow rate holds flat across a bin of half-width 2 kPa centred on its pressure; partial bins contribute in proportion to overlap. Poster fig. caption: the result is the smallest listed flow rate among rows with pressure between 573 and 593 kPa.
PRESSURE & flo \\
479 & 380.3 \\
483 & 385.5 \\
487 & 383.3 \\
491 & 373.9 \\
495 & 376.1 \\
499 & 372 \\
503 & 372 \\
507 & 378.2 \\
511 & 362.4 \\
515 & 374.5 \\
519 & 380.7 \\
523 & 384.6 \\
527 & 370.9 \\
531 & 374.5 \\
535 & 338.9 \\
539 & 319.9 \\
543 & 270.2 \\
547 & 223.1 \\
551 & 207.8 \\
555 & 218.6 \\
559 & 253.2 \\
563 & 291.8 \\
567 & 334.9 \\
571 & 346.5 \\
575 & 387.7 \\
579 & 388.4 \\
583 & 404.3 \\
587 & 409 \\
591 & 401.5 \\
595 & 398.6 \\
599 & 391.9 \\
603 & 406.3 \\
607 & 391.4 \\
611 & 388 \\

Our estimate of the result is 387.7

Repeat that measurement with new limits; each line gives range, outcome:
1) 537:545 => 270.2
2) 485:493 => 373.9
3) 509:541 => 319.9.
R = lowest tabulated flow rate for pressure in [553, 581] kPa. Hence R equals 218.6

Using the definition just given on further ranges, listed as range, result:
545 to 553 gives 207.8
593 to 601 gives 391.9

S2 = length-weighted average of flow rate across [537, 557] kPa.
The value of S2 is 248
